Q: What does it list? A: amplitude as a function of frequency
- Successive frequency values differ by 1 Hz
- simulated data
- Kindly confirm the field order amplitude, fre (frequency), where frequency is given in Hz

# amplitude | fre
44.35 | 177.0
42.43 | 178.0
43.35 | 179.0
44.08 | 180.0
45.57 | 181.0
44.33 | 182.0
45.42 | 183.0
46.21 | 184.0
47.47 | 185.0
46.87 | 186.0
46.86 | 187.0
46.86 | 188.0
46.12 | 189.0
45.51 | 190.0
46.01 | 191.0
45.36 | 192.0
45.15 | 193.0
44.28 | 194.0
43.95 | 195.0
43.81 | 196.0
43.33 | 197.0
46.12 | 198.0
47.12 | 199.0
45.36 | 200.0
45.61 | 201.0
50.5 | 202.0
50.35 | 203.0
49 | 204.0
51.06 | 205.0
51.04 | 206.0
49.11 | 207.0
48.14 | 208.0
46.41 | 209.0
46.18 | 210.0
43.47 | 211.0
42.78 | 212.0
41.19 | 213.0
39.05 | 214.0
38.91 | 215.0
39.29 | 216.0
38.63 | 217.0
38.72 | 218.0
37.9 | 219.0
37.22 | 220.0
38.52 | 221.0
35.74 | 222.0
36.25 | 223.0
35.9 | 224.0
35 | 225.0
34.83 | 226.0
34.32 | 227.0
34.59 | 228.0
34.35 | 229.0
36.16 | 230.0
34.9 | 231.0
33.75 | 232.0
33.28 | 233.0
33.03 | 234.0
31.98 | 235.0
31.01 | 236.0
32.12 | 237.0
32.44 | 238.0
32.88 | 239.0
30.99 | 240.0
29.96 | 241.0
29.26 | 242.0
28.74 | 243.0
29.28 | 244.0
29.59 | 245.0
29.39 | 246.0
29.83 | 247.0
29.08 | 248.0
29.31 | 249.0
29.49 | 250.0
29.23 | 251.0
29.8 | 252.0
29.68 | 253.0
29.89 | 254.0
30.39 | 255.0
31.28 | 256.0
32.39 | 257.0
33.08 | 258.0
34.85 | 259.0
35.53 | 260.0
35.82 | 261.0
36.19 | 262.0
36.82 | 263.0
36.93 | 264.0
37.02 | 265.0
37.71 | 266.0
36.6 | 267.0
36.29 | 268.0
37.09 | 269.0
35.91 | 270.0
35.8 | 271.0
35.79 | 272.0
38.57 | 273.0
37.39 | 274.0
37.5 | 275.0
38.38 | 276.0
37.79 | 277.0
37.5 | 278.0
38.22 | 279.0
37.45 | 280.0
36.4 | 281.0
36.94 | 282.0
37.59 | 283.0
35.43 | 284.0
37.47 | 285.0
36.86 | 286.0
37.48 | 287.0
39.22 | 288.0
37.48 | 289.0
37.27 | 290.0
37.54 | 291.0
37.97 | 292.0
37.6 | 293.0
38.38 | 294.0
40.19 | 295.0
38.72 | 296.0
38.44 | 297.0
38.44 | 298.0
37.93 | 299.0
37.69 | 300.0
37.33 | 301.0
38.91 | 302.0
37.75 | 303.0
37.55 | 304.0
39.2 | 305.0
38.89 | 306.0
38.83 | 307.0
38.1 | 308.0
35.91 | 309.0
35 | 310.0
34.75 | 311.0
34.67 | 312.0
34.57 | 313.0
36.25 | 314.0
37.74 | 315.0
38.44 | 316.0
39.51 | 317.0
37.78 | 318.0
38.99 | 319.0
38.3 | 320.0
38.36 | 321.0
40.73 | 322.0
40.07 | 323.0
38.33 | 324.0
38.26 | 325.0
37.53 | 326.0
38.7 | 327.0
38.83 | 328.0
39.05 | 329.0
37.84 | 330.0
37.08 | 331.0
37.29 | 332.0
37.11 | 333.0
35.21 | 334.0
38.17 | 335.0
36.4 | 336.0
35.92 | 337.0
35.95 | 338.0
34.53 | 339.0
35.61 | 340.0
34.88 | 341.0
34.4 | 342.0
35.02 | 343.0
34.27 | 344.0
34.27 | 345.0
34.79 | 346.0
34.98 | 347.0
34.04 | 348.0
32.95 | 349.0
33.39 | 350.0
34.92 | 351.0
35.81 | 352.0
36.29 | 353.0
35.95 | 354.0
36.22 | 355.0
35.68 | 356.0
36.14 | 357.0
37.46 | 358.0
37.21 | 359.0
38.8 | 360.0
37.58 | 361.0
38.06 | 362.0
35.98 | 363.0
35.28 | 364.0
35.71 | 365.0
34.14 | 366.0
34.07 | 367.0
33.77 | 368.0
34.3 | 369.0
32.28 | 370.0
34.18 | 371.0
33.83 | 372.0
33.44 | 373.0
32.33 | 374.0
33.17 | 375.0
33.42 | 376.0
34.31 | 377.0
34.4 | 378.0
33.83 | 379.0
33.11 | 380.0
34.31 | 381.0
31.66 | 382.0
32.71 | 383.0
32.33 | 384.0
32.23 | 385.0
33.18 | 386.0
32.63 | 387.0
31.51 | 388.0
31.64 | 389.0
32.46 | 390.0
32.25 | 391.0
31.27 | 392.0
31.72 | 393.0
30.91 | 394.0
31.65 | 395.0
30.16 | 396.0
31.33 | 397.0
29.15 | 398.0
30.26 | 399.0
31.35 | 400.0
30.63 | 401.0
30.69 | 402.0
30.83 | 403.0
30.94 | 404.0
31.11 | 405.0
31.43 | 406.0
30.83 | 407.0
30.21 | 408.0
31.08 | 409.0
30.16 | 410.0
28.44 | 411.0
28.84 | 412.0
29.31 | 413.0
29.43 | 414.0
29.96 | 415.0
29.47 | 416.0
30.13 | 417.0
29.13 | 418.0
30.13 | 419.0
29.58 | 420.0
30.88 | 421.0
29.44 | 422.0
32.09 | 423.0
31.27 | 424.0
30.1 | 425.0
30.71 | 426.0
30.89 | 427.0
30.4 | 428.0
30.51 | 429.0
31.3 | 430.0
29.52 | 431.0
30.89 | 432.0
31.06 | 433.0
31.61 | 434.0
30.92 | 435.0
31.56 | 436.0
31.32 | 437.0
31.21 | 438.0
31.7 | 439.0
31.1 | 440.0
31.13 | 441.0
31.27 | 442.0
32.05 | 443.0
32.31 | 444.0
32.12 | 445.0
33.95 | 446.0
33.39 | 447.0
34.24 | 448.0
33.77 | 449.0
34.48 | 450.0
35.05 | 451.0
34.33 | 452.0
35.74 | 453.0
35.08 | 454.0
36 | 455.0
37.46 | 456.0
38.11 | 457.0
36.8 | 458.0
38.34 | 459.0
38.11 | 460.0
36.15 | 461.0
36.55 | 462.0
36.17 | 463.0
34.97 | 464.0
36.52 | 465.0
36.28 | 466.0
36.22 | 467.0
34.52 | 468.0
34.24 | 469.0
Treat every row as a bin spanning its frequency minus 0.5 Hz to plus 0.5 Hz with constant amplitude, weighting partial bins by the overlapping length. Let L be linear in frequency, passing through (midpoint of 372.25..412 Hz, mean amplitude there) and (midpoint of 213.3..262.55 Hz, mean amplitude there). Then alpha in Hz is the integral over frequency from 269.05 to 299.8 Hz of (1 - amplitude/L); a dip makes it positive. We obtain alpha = -4.4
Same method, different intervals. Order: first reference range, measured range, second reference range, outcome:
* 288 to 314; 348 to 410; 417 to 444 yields 0.5 Hz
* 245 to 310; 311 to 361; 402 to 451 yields -3.9 Hz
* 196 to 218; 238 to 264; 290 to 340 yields 6.6 Hz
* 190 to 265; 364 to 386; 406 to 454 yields -0.4 Hz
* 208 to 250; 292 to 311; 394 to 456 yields -2.4 Hz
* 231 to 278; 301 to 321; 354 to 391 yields -2.2 Hz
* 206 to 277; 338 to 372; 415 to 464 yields -1.4 Hz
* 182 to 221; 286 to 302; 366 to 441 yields 0.2 Hz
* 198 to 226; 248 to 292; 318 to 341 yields 5.2 Hz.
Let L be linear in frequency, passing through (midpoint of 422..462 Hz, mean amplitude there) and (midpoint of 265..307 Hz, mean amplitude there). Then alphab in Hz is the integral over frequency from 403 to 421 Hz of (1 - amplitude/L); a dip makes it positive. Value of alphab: 2.0 Hz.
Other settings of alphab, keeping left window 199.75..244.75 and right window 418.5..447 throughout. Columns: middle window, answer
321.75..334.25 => -1.2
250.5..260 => 1.5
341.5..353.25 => -0.2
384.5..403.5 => 0.7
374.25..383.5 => -0.1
